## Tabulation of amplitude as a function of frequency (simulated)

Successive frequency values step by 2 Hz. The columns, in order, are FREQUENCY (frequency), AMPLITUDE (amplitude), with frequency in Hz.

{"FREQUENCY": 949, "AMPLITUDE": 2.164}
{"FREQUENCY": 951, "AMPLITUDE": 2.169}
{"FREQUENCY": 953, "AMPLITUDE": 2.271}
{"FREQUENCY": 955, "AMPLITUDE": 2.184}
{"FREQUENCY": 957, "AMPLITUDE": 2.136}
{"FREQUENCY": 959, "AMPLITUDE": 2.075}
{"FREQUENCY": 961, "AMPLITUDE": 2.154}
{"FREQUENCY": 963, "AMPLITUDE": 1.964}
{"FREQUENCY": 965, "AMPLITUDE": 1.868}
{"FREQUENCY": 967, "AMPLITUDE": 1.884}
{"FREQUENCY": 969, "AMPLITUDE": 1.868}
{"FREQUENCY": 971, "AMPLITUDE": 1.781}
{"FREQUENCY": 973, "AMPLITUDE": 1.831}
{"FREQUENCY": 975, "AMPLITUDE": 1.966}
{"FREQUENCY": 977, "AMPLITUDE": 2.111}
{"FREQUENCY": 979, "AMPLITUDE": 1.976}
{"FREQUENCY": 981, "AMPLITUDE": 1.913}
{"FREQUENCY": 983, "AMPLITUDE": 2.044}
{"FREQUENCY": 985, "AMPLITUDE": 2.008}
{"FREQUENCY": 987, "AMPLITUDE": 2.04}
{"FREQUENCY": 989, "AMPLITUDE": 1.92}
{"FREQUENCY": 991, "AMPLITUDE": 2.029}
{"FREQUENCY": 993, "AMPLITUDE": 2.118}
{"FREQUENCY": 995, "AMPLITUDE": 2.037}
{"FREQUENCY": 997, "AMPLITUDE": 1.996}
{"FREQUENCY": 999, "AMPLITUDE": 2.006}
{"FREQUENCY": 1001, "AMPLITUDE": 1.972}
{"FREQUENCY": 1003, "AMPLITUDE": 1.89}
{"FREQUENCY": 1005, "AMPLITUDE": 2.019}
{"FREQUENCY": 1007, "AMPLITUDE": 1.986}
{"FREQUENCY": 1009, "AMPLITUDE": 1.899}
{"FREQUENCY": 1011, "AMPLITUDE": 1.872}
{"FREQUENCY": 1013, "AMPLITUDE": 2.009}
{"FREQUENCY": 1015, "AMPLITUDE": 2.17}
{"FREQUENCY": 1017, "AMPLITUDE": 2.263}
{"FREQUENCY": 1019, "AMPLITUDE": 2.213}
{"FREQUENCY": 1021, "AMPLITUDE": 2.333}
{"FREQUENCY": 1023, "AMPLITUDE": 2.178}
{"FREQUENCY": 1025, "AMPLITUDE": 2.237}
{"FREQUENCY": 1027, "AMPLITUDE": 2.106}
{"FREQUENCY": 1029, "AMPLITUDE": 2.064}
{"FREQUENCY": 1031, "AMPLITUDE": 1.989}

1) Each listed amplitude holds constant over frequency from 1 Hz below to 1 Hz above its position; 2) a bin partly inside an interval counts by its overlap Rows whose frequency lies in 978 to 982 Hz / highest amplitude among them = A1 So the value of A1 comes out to 1.976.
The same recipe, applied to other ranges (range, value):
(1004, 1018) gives 2.263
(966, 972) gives 1.884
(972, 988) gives 2.111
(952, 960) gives 2.271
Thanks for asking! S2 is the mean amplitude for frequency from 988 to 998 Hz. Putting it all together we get 2.02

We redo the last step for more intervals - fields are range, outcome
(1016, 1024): 2.25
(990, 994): 2.07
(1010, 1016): 2.02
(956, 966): 2.04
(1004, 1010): 1.97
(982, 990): 2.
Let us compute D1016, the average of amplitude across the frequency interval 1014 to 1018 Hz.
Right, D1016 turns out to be 2.22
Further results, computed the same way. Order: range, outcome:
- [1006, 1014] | 1.94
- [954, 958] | 2.16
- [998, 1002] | 1.99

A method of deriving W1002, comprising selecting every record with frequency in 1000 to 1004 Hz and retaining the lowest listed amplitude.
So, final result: 1.89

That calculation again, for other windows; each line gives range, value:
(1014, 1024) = 2.17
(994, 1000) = 1.996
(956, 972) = 1.781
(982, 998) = 1.92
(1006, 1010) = 1.899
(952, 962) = 2.075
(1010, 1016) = 1.872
